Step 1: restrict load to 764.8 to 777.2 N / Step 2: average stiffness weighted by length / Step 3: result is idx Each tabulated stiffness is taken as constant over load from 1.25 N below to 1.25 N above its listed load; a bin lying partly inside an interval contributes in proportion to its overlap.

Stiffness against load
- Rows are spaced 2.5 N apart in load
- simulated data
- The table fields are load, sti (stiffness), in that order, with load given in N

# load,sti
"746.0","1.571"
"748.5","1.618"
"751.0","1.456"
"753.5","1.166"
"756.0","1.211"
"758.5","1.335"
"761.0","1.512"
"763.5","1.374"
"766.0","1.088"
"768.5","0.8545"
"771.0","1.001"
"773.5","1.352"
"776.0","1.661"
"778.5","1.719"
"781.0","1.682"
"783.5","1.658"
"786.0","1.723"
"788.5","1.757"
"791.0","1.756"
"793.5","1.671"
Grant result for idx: 1.19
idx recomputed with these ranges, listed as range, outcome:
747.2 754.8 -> 1.41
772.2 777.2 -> 1.5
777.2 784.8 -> 1.69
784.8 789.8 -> 1.74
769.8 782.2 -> 1.48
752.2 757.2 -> 1.19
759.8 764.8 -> 1.44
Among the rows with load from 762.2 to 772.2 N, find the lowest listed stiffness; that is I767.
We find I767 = 0.8545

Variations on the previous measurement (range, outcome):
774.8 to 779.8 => 1.661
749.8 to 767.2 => 1.088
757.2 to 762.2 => 1.335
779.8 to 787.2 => 1.658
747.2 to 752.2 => 1.456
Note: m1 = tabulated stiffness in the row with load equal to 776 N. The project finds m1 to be 1.661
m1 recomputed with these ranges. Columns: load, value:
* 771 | 1.001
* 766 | 1.088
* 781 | 1.682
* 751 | 1.456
